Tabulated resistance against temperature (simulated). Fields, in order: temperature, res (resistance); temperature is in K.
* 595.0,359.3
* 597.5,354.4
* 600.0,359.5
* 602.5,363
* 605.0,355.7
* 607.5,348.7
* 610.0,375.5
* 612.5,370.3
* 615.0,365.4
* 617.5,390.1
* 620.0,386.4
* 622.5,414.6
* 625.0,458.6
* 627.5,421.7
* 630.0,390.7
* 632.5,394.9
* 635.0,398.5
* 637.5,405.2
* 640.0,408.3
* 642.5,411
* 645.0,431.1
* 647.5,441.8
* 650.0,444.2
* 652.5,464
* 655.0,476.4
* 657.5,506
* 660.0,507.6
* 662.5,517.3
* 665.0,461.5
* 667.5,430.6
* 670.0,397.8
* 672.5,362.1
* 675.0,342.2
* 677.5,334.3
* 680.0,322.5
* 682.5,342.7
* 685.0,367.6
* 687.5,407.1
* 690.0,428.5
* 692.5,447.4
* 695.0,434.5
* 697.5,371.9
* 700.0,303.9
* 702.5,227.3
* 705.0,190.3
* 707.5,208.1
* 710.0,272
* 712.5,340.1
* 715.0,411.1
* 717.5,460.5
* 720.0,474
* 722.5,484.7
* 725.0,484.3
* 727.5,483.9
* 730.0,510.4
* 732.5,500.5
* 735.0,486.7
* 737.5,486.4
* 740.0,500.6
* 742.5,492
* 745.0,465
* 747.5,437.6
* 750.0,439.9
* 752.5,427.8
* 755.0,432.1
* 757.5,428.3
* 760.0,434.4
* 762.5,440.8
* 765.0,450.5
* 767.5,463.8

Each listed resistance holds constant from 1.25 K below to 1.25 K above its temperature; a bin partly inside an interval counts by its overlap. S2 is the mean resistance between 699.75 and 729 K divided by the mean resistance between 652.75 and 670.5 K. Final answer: 0.8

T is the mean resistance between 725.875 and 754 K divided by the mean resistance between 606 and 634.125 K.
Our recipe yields 1.21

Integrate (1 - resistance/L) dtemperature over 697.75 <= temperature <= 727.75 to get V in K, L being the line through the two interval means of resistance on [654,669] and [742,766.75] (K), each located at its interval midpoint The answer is 6.65 K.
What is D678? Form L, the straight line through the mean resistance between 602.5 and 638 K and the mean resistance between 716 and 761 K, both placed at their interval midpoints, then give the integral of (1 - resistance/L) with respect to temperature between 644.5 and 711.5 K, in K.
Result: 6.2 K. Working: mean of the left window 390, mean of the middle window 386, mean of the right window 468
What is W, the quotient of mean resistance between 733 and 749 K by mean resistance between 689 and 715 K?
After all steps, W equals 1.47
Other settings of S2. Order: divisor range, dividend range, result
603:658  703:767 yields 1.04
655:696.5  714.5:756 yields 1.13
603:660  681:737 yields 0.95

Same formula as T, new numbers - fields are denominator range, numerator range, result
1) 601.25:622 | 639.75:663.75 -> 1.25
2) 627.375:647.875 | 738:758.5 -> 1.11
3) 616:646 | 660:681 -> 0.99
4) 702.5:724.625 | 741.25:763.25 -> 1.26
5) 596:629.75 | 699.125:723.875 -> 0.89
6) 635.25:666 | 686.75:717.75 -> 0.75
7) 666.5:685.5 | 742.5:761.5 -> 1.22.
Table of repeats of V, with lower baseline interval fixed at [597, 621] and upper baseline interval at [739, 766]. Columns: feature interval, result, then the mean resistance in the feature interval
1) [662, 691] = 1.15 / 389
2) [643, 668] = -4.67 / 467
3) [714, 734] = -2.03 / 477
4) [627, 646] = -1.19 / 407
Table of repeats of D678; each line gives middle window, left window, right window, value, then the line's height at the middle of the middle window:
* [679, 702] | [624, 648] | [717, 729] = 4.0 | 455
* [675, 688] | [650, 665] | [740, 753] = 3.5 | 480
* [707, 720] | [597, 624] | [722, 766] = 2.5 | 444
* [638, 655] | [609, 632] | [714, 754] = -0.9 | 414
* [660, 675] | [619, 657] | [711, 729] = 0.0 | 433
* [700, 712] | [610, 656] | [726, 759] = 5.6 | 450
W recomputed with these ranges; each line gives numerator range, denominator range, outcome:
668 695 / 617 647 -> 0.92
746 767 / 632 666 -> 0.98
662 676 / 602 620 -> 1.13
